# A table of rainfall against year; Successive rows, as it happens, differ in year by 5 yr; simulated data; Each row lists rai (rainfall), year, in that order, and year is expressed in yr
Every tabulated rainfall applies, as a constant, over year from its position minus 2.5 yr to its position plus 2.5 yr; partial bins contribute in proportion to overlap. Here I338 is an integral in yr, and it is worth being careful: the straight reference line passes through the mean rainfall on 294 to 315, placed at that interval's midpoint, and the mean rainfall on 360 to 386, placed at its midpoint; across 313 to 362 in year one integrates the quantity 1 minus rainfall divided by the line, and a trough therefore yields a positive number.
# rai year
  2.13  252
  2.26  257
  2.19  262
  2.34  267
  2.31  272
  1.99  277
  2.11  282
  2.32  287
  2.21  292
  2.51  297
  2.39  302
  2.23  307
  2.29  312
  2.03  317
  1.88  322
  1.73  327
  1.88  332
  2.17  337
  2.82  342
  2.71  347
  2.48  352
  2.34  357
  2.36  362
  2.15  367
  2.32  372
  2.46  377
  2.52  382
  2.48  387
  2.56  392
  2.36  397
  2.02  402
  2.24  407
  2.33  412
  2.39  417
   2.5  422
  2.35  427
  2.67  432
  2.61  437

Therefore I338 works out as 2.5 yr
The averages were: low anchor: 2.34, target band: 2.24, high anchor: 2.37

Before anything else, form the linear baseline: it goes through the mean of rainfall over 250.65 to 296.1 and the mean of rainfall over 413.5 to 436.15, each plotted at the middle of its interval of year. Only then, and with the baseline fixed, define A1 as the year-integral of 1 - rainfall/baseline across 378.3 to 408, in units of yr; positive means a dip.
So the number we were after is 0.6 yr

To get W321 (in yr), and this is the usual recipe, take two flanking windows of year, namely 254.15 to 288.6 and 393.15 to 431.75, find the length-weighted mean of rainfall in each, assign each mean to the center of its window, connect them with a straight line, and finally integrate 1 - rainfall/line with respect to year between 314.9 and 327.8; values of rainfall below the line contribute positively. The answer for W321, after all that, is 2.1 yr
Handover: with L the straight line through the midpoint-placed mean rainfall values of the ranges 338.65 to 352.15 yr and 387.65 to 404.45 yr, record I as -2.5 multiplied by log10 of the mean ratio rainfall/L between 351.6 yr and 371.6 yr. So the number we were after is 0.11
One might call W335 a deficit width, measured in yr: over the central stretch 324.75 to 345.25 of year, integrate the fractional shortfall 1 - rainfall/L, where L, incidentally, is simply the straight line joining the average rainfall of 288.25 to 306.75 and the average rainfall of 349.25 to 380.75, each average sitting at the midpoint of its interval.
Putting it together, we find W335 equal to 1.6 yr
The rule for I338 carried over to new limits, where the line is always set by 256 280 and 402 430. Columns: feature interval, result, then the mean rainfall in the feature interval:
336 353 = -2.3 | 2.58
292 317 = -0.7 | 2.31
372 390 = -1.2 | 2.47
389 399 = -0.6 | 2.47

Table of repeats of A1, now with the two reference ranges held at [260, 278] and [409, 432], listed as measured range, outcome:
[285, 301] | -0.67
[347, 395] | -1.36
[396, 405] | 0.86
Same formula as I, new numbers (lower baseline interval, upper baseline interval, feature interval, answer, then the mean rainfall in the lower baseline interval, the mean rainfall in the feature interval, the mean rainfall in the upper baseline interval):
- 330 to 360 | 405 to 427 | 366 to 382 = 0.02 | 2.41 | 2.36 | 2.37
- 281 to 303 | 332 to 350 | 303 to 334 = 0.18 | 2.32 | 2.03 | 2.47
